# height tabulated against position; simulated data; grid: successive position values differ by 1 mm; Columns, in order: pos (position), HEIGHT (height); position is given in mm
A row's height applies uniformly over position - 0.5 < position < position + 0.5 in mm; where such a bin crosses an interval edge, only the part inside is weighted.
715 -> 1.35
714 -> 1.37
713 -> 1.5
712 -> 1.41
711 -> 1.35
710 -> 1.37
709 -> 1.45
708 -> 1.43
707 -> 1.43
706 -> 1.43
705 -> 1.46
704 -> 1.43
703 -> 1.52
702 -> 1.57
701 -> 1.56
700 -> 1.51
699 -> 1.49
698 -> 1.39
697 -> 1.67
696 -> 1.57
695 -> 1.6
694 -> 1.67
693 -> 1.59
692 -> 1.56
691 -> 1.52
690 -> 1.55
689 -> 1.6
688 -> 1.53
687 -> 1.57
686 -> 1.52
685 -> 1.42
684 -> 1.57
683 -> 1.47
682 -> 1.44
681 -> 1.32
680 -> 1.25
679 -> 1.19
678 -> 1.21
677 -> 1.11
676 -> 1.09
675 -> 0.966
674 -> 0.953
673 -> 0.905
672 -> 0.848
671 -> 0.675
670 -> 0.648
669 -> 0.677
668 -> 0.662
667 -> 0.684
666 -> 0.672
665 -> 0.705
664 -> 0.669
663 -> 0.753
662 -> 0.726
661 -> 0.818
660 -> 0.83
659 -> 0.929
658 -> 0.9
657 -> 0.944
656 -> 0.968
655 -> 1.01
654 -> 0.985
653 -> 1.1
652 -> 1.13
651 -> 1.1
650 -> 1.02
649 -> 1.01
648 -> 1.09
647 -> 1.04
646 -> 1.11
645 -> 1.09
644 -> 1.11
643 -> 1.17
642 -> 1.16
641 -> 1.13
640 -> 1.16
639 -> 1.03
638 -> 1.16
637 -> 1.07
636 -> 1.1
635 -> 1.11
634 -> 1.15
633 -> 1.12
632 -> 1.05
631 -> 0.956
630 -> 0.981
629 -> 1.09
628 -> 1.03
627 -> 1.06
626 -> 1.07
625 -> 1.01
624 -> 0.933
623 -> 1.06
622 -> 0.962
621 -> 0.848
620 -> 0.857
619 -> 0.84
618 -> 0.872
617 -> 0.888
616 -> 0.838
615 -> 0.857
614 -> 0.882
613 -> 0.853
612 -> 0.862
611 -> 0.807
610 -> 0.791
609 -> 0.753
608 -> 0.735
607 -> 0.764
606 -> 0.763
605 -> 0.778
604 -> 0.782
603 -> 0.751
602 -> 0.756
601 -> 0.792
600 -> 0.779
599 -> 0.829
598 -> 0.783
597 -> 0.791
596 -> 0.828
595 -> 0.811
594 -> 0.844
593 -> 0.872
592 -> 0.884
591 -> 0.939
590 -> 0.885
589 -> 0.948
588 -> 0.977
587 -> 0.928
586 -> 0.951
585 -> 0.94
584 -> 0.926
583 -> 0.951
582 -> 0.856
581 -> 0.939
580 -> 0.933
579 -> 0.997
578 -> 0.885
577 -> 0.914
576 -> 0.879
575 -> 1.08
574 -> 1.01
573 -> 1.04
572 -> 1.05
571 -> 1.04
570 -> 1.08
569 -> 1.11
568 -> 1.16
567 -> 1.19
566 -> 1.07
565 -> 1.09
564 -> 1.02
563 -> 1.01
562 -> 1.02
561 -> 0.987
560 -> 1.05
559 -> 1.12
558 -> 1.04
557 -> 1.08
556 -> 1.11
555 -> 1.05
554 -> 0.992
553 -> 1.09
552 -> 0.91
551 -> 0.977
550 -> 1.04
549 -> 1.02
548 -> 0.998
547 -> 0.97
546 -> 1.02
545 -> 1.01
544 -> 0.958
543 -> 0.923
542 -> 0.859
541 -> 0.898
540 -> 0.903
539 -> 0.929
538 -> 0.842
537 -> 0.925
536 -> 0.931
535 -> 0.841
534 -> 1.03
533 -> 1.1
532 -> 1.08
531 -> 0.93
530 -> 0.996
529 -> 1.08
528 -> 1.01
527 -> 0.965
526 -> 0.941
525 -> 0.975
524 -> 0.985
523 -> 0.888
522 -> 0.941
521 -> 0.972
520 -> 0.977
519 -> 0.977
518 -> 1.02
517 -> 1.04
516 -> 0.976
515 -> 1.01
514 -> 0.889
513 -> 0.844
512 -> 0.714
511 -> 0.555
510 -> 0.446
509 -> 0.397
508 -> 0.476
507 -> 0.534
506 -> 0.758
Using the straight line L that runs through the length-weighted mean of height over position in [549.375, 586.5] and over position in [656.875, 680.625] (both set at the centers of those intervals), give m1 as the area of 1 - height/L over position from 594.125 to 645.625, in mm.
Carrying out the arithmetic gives 0.1 mm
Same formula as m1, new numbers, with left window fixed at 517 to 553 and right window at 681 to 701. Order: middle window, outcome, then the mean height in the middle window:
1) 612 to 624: 3.61 mm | 0.888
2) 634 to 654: 3.89 mm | 1.1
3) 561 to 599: 5.59 mm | 0.962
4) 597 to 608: 3.96 mm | 0.776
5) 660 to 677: 7.77 mm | 0.789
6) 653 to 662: 3.12 mm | 0.922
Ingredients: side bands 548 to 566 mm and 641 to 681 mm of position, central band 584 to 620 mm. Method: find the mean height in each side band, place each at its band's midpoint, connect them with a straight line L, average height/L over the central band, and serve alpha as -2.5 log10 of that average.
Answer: 0.19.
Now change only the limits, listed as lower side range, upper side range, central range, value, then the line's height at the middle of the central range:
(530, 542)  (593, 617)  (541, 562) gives -0.11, 0.913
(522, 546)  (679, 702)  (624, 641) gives 0.22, 1.31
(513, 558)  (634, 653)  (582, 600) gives 0.18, 1.04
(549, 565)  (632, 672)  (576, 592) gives 0.09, 1.01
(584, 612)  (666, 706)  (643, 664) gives 0.15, 1.13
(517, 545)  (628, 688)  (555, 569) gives -0.10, 0.981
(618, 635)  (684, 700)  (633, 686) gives 0.23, 1.28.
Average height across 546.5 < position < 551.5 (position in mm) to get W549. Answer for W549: 1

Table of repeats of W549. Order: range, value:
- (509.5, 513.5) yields 0.64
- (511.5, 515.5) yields 0.864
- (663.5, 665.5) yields 0.687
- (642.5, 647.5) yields 1.1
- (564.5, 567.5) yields 1.12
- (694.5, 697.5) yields 1.61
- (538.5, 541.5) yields 0.91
